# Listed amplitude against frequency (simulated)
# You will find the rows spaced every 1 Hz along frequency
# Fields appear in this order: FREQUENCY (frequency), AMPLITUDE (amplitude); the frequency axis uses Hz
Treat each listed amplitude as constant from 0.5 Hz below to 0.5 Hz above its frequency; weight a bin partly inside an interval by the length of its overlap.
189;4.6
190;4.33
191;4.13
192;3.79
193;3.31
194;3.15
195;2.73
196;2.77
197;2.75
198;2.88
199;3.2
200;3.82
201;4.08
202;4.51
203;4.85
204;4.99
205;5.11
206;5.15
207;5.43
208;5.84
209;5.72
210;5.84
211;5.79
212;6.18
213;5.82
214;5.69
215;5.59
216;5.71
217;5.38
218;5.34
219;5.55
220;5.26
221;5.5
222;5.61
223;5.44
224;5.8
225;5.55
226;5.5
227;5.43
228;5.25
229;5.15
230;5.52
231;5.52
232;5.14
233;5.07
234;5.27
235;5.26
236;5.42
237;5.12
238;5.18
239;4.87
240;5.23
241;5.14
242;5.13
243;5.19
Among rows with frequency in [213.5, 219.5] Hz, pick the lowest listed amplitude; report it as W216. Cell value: 5.34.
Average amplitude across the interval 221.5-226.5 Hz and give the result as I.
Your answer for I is 5.58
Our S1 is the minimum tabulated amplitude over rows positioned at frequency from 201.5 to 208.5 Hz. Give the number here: 4.51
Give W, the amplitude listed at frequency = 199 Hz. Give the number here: 3.2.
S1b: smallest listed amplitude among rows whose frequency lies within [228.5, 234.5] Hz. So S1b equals 5.07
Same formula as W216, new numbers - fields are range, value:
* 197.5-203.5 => 2.88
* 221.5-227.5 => 5.43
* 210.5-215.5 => 5.59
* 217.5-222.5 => 5.26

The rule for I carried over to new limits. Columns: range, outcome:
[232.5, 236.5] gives 5.25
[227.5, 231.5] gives 5.36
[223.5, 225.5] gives 5.67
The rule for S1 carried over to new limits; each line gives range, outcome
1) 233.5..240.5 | 4.87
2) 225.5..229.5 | 5.15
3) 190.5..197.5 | 2.73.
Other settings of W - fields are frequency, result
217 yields 5.38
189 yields 4.6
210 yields 5.84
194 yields 3.15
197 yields 2.75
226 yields 5.5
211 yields 5.79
